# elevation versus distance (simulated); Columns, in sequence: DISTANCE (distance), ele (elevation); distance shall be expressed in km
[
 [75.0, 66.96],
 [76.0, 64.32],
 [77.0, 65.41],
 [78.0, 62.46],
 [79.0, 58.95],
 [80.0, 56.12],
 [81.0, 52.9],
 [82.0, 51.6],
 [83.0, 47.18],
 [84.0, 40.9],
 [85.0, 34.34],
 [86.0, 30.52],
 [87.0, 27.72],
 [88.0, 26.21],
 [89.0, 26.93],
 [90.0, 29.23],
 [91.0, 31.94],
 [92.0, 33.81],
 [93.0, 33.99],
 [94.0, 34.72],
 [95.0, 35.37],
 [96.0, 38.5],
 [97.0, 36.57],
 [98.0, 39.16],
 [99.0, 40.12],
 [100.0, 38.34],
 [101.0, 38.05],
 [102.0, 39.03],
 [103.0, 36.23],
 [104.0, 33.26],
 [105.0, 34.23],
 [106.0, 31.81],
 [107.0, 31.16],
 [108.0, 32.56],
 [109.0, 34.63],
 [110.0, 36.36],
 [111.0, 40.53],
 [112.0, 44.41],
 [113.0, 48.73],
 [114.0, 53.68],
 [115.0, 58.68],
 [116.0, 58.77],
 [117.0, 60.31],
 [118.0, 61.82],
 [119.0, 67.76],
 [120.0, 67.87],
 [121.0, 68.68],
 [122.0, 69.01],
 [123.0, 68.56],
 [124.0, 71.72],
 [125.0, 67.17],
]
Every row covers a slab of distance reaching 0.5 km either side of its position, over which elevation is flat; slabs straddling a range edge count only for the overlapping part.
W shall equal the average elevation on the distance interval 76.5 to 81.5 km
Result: 59.2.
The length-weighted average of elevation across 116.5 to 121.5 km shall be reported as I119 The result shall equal 65.3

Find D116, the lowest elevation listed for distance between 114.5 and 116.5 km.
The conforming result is 58.68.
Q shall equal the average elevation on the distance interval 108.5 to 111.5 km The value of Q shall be 37.2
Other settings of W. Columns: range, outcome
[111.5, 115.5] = 51.4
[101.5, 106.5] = 34.9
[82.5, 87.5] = 36.1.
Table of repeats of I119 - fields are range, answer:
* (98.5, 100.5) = 39.2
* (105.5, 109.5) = 32.5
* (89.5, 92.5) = 31.7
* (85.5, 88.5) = 28.2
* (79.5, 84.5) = 49.7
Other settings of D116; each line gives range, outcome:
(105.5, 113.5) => 31.16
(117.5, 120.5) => 61.82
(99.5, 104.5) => 33.26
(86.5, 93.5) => 26.21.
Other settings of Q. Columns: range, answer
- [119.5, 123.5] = 68.5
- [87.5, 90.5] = 27.5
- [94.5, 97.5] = 36.8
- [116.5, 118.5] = 61.1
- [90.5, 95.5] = 34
